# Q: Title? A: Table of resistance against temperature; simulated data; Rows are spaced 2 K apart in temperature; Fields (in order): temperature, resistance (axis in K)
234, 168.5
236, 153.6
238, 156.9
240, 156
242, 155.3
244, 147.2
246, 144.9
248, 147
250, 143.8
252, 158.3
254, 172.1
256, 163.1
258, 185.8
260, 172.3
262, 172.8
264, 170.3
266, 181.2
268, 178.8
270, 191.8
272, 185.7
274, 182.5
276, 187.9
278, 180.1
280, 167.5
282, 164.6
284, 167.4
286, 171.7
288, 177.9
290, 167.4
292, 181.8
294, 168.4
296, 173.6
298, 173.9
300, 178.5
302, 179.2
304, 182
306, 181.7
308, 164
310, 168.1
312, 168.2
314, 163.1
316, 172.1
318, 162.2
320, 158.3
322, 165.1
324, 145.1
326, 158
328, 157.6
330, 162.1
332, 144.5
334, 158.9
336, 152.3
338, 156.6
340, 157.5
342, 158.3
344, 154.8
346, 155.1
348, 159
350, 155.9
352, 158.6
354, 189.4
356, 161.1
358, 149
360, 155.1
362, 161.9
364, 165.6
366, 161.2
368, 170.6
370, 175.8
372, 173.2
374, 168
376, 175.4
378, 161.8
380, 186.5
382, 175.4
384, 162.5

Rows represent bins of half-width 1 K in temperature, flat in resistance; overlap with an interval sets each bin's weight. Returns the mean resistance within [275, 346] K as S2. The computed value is 166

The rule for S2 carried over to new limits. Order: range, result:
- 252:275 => 177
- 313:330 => 160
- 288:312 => 174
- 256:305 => 177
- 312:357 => 160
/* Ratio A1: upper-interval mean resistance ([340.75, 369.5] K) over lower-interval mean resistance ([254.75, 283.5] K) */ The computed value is 0.91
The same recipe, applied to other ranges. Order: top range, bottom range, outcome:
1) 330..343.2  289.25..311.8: 0.89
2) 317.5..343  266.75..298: 0.89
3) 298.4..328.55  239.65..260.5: 1.05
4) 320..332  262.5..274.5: 0.86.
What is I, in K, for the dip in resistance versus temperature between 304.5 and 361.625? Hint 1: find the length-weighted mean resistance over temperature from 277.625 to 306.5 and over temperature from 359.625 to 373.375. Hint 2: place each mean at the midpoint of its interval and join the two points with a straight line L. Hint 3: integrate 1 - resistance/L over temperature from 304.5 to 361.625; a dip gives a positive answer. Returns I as 3.2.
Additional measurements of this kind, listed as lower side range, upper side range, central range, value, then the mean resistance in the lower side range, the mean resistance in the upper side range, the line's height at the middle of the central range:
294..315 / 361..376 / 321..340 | 1.72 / 173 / 169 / 171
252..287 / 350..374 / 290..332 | 0.86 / 176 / 165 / 171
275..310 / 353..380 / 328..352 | 1.96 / 174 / 168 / 170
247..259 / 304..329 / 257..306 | -4.22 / 162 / 164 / 163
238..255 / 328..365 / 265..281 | -2.82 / 153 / 159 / 155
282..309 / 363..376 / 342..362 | 1.27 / 174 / 170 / 171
